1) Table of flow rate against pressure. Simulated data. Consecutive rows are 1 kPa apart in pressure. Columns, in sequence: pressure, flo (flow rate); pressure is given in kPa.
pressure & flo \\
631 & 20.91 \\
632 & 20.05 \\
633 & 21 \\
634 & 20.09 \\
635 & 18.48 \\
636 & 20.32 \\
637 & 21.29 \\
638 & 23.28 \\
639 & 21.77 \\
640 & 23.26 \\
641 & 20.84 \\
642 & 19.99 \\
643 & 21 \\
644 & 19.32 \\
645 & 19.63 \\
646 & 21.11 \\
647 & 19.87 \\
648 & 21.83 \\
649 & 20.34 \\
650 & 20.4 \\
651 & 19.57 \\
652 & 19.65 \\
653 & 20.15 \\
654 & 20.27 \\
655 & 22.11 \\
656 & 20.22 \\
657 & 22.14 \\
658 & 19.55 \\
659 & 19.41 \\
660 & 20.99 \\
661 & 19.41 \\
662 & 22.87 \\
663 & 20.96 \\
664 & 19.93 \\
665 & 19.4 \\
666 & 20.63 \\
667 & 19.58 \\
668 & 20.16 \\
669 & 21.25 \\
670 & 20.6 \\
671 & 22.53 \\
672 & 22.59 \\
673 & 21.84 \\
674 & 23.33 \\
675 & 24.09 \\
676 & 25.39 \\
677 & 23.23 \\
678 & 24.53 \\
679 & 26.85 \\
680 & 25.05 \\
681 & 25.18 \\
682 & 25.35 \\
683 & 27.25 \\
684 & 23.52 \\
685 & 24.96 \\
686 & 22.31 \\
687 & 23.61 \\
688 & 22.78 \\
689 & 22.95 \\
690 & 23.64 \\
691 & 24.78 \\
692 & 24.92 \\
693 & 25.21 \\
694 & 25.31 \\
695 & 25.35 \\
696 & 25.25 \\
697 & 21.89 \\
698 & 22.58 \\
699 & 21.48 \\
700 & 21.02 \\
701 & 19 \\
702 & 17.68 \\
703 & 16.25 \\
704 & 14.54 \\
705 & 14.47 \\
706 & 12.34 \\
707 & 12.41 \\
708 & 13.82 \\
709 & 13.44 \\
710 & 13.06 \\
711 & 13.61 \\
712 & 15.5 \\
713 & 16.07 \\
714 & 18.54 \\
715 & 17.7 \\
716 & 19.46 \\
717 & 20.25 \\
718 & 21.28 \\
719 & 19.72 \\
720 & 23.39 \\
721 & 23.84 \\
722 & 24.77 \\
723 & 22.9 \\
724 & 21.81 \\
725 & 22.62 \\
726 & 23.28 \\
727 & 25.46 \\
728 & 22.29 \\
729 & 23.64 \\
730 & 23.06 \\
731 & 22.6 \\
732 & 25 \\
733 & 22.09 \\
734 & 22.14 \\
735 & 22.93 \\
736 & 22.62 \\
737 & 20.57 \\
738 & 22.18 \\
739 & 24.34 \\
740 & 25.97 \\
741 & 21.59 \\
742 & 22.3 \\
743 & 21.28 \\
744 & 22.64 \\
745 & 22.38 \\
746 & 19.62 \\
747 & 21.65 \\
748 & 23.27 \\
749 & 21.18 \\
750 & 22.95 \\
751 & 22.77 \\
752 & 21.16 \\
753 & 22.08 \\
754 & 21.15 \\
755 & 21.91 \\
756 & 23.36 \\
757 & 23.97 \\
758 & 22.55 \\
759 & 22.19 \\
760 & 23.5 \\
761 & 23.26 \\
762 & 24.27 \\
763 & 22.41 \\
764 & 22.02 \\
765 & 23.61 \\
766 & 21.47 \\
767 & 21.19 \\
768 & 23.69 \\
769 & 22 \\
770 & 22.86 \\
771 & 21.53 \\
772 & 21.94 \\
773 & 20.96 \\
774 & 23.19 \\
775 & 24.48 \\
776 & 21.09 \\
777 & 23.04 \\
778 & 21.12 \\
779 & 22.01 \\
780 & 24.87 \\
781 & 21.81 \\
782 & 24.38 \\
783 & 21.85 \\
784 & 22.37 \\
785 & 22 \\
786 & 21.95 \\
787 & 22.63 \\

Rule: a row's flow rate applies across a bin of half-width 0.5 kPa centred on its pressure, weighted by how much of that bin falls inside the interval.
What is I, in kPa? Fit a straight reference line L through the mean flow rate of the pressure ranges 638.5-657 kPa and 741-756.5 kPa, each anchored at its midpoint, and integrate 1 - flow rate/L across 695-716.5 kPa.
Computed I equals 4.08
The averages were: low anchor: 20.7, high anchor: 22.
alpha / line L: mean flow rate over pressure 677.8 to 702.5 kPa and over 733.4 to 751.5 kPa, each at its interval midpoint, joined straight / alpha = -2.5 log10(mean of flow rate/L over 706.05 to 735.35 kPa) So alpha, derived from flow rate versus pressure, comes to 0.140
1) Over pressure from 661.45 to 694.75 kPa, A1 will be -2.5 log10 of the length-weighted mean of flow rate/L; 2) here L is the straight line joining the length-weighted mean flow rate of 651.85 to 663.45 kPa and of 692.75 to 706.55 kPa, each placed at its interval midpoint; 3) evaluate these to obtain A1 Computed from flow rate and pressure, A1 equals -0.14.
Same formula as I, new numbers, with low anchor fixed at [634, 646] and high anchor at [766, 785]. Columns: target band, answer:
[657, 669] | 0.4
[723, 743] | -0.9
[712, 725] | 0.6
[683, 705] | -0.8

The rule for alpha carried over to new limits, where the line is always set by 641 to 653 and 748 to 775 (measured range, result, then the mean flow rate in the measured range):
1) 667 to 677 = -0.079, 22.3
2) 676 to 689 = -0.171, 24.5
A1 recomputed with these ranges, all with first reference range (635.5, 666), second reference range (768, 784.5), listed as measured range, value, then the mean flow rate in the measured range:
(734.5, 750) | -0.02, 22.3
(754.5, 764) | -0.04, 23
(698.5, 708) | 0.29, 16.4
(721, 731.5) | -0.07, 23.3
